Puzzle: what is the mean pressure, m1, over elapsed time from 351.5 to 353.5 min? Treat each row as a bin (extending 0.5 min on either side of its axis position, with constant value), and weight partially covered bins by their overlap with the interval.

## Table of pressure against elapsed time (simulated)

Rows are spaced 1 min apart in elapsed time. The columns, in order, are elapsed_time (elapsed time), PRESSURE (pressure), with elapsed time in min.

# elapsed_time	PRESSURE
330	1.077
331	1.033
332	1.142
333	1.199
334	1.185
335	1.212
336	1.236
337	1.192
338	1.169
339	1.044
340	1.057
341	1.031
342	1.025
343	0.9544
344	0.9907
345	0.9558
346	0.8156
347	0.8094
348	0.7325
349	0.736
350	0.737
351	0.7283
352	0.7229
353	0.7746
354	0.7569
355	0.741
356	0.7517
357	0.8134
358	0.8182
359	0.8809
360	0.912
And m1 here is 0.749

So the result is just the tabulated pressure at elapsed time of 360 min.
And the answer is 0.912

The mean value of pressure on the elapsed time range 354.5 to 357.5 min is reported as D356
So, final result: 0.769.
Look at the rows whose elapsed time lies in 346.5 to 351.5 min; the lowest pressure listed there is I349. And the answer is 0.7283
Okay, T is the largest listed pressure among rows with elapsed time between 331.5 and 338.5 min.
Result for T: 1.236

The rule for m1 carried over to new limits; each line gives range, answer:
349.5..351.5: 0.733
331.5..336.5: 1.19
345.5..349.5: 0.773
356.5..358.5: 0.816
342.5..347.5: 0.905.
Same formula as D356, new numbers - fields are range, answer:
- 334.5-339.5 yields 1.17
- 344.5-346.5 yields 0.886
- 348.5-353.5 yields 0.74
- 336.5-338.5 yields 1.18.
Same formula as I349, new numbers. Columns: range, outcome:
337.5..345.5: 0.9544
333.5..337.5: 1.185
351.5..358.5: 0.7229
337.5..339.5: 1.044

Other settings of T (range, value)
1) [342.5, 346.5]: 0.9907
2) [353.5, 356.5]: 0.7569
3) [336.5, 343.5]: 1.192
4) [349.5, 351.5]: 0.737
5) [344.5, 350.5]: 0.9558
